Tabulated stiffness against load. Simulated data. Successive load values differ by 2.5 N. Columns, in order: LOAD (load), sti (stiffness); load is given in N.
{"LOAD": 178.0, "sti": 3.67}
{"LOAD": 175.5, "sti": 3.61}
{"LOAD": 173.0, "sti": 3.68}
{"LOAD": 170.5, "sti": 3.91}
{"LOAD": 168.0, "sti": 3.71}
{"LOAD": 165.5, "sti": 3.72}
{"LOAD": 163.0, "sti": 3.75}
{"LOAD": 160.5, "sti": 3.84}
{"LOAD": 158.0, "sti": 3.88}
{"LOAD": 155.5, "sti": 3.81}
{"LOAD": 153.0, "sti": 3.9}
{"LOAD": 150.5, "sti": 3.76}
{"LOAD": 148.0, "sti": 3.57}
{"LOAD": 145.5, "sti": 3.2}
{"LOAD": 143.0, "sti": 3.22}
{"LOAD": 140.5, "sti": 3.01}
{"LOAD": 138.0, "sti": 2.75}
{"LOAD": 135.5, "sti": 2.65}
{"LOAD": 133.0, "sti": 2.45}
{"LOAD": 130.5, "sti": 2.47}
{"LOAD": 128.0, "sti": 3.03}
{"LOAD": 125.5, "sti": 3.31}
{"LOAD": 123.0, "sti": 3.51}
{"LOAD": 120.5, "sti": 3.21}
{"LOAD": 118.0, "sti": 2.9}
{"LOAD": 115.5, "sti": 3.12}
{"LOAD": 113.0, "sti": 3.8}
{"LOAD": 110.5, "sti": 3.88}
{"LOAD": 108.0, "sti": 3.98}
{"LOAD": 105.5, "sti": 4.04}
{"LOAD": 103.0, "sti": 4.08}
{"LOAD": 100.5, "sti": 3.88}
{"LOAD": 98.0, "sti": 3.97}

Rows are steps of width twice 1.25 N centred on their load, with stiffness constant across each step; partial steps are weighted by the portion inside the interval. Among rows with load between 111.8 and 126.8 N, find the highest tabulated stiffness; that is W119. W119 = 3.8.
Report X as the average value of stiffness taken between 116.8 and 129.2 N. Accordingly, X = 3.19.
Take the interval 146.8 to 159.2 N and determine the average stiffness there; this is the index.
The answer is 3.78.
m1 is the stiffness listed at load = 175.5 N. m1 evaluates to 3.61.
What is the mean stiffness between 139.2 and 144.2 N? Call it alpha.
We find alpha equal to 3.11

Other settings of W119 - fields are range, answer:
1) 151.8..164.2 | 3.9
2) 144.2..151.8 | 3.76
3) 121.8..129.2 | 3.51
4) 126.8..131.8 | 3.03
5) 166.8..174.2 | 3.91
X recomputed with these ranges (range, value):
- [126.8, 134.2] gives 2.65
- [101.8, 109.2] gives 4.03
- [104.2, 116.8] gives 3.76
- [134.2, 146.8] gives 2.97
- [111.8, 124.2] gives 3.31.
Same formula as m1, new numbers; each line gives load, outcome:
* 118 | 2.9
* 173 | 3.68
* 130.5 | 2.47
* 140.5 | 3.01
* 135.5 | 2.65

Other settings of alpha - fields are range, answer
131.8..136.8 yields 2.55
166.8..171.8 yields 3.81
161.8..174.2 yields 3.75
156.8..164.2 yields 3.82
